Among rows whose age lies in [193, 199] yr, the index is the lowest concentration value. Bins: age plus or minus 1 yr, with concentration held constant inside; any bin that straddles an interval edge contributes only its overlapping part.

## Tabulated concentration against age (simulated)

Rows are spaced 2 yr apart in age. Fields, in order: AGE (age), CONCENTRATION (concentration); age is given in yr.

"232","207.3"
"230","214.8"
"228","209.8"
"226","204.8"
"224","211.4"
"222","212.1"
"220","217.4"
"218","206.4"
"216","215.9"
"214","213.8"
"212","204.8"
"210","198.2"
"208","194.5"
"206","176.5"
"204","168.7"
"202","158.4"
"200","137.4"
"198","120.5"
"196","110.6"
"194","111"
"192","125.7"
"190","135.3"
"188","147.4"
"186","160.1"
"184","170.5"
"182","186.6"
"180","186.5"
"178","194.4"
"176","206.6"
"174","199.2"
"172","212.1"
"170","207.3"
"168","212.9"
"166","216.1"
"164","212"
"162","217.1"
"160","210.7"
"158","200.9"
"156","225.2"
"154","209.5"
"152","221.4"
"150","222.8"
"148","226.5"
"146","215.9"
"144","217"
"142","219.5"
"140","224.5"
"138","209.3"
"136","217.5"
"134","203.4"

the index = 110.6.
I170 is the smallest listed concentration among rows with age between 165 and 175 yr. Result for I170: 199.2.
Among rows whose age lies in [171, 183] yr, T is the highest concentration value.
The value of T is 212.1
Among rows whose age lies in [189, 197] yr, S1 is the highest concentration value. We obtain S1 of 135.3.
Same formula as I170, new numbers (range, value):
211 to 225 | 204.8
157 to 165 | 200.9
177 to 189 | 147.4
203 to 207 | 168.7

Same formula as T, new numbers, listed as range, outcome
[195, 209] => 194.5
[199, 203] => 158.4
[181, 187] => 186.6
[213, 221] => 217.4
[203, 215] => 213.8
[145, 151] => 226.5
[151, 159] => 225.2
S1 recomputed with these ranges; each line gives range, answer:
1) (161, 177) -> 217.1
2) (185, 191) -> 160.1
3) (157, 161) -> 210.7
